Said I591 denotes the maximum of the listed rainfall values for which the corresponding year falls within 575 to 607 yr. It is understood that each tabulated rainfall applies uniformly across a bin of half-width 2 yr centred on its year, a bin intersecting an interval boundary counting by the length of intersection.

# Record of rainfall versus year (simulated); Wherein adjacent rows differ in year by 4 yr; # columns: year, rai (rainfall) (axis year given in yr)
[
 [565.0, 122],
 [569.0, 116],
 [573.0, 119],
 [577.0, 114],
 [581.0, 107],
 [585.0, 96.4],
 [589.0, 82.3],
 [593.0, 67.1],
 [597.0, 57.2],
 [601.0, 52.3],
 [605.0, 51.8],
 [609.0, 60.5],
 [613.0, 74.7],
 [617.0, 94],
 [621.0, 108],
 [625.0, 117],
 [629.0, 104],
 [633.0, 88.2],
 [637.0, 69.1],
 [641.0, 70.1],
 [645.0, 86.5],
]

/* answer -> 114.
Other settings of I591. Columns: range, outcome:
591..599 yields 67.1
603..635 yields 117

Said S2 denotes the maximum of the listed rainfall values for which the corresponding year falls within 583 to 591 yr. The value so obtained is 96.4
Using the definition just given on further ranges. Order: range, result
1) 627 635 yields 104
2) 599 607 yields 52.3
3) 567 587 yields 119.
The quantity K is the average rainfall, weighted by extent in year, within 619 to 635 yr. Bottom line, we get 104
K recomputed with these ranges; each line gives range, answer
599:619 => 66.7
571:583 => 113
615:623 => 101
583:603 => 71.1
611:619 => 84.3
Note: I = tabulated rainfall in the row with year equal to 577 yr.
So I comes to 114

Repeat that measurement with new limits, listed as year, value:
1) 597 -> 57.2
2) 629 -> 104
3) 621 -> 108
